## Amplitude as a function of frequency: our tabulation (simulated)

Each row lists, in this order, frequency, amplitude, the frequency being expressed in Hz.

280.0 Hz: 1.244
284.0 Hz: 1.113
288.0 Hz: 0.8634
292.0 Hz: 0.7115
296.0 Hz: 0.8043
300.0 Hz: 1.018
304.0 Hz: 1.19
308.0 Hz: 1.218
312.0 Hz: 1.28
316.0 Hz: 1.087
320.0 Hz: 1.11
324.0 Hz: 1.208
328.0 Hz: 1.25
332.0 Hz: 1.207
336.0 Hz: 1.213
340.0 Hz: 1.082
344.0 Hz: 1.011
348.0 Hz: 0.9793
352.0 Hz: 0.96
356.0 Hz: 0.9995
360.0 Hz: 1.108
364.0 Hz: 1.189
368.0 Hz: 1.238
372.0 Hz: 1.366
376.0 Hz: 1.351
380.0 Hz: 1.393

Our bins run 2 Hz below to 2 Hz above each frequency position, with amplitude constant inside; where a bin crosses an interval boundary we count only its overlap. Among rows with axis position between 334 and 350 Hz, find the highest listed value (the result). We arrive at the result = 1.213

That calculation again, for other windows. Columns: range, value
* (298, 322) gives 1.28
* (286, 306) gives 1.19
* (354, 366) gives 1.189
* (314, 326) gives 1.208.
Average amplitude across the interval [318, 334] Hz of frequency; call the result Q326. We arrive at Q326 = 1.19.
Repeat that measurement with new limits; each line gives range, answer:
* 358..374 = 1.23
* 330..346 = 1.13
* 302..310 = 1.2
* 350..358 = 0.98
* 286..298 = 0.793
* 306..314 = 1.25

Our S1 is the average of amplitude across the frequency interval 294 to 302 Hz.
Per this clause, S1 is 0.911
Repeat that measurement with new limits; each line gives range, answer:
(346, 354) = 0.97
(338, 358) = 1.01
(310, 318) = 1.18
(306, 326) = 1.18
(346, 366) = 1.05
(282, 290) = 0.988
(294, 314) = 1.1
